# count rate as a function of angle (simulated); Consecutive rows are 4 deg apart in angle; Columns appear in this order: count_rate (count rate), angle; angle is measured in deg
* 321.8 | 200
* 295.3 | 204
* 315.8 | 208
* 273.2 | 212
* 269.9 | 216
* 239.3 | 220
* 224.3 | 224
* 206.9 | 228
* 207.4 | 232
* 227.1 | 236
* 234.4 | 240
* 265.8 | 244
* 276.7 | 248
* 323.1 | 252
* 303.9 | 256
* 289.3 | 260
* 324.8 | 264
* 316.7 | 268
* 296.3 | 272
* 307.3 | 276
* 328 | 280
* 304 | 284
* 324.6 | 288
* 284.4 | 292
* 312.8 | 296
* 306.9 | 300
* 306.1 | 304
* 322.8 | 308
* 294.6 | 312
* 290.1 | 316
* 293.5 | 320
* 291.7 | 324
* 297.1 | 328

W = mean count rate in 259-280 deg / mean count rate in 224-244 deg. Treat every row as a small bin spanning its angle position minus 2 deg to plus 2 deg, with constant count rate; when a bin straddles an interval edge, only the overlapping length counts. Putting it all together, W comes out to 1.38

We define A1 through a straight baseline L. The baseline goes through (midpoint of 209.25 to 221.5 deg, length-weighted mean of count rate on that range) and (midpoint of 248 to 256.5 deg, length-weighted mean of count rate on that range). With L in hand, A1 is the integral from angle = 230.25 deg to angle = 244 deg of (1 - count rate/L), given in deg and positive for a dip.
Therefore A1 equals 2.9 deg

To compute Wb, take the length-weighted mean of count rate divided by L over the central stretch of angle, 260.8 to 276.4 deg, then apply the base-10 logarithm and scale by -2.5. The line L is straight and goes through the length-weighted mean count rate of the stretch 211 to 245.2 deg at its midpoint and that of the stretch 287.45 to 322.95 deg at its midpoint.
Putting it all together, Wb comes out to -0.14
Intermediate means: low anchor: 237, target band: 310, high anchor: 303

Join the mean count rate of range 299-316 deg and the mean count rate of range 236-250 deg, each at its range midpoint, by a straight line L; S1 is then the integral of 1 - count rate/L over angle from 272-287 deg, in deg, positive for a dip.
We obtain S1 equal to -1.5 deg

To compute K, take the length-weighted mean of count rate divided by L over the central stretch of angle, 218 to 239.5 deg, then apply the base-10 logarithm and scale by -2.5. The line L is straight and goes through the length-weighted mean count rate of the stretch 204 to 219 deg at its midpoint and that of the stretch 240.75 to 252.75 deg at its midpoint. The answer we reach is 0.26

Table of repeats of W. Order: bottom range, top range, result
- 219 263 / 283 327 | 1.18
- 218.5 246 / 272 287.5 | 1.36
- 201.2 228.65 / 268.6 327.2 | 1.15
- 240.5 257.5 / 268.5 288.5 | 1.09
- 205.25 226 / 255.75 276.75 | 1.15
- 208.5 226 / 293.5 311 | 1.21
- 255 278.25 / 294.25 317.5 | 1.00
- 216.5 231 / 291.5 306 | 1.34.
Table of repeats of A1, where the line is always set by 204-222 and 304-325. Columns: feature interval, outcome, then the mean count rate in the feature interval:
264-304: -2.3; 310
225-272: 2.4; 271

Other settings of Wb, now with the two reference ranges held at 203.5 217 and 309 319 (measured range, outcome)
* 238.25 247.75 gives 0.14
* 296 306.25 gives -0.05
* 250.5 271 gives -0.07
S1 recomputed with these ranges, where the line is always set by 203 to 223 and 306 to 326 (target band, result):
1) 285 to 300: -0.7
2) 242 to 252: 0.0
